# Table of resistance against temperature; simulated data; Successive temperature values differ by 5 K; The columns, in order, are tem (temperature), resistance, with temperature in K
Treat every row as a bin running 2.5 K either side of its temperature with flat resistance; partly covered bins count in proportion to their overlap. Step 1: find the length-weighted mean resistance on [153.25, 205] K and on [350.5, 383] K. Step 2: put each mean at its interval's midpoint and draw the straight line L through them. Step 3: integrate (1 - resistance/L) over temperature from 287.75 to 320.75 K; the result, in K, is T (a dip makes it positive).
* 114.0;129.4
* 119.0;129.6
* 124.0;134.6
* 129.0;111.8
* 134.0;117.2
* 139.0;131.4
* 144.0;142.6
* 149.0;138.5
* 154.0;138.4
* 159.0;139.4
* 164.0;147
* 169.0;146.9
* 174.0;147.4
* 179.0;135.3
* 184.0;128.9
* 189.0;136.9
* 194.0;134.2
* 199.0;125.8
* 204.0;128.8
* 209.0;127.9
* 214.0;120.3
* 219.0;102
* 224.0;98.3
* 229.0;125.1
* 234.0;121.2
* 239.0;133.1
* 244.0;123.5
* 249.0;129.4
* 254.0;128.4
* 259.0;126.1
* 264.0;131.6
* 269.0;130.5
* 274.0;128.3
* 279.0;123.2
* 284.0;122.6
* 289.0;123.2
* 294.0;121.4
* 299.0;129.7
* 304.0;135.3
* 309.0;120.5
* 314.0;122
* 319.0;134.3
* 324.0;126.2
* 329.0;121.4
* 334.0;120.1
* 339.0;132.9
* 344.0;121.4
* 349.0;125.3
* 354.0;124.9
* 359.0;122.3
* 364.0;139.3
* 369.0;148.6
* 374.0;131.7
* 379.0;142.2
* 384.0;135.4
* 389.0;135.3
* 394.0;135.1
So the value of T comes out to 2.2 K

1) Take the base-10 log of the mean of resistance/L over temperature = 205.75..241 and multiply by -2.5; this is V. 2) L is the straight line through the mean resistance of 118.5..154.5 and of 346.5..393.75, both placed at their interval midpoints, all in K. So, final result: 0.12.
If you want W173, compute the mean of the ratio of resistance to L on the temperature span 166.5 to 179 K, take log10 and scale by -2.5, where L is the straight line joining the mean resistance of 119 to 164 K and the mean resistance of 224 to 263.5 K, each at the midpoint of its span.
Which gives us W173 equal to -0.12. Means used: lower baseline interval 132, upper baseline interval 125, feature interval 145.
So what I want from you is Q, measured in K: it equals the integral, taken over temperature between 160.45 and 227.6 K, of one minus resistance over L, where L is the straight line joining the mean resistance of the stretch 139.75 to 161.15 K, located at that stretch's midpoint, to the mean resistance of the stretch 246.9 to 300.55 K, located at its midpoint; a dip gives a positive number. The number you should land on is 2.8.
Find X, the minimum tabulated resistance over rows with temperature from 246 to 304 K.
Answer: 121.4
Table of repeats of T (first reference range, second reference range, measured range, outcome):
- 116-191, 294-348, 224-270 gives 1.4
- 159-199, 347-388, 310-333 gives 1.7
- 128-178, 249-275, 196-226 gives 3.4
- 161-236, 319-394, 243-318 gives 1.8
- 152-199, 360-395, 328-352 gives 2.3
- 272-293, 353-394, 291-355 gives 1.6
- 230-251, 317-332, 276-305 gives 0.3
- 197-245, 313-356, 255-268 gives -0.7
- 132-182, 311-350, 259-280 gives 0.2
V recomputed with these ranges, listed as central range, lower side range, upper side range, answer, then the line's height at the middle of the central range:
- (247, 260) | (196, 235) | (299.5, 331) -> -0.054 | 122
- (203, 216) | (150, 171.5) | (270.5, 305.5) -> 0.090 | 136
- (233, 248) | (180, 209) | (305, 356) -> 0.019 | 129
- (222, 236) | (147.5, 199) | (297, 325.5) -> 0.167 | 134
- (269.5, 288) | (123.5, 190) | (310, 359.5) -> 0.027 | 128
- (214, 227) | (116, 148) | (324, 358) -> 0.204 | 127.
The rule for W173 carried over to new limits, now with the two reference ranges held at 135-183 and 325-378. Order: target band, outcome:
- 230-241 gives 0.073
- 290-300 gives 0.064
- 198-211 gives 0.078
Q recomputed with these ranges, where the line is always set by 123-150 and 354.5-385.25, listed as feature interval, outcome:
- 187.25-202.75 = -0.2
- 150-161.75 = -0.9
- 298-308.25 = 0.2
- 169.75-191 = -1.3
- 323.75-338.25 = 1.2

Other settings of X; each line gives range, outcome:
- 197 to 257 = 98.3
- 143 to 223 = 102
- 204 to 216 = 120.3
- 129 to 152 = 111.8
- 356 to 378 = 122.3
